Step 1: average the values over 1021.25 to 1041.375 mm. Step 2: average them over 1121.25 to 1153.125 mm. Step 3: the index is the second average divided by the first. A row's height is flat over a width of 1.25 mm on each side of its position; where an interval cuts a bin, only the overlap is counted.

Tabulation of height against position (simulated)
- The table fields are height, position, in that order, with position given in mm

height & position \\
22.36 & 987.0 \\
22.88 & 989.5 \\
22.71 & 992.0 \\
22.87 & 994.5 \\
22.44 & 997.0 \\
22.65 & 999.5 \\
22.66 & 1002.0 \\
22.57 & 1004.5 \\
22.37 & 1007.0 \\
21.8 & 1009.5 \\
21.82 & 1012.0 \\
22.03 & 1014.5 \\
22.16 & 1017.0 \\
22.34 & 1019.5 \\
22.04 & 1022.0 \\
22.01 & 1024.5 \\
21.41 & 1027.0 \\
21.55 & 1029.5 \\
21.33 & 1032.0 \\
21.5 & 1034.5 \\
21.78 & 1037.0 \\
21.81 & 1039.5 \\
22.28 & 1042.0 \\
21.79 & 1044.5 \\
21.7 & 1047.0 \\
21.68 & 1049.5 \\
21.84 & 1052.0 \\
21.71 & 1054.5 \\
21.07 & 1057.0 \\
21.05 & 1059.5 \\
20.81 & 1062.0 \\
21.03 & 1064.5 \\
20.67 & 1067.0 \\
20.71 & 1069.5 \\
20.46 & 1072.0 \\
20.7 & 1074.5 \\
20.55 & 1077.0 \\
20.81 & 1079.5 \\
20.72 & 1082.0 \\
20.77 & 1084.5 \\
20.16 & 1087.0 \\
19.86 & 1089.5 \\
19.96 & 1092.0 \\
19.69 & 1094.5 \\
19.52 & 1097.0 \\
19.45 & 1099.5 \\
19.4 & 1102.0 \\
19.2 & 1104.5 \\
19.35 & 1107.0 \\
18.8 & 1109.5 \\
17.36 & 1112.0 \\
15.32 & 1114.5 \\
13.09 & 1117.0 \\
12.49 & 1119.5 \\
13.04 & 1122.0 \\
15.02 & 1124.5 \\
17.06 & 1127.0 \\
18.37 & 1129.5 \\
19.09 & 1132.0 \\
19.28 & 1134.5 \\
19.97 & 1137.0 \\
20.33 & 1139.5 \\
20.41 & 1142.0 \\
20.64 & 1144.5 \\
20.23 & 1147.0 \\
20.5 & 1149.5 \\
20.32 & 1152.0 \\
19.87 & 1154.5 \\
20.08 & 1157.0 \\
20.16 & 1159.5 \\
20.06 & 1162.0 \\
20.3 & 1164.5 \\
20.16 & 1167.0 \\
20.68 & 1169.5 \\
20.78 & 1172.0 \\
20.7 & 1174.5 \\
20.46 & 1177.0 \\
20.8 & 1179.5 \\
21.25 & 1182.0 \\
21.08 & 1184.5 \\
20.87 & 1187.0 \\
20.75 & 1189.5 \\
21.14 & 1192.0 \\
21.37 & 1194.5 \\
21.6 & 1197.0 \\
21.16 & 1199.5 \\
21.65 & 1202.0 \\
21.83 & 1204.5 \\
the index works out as 0.87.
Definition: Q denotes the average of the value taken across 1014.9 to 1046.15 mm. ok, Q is 21.8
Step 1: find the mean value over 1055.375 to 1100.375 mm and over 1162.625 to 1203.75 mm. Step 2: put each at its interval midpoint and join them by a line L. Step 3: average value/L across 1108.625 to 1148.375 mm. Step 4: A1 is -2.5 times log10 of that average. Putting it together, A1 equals 0.18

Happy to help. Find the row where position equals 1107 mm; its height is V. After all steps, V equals 19.35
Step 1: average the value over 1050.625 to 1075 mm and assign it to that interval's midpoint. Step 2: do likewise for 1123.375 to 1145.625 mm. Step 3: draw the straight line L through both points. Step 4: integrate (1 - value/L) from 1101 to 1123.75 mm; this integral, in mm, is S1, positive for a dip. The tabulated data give 3.7 mm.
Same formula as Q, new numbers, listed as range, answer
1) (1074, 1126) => 18.3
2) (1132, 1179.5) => 20.3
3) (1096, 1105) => 19.4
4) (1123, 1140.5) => 18.3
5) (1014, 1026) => 22.1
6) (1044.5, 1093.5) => 20.9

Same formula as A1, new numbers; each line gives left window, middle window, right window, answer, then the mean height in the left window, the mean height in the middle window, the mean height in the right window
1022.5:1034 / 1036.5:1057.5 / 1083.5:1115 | -0.04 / 21.6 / 21.8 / 19.2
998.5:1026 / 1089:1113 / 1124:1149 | 0.04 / 22.2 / 19.3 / 19.2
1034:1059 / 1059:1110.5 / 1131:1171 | 0.05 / 21.7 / 20.2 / 20.1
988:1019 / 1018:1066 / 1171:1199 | 0.02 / 22.4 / 21.6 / 21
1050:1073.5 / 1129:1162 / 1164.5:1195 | 0.05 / 21.1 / 20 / 20.8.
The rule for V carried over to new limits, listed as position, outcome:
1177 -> 20.46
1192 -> 21.14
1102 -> 19.4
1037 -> 21.78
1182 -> 21.25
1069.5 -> 20.71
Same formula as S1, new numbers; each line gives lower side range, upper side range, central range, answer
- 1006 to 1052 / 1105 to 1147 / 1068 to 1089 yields -1.0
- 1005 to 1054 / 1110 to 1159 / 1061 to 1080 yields -0.3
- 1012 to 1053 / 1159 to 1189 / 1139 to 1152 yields 0.3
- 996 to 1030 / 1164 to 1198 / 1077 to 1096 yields 1.1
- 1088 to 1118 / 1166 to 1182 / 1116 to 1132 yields 3.3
